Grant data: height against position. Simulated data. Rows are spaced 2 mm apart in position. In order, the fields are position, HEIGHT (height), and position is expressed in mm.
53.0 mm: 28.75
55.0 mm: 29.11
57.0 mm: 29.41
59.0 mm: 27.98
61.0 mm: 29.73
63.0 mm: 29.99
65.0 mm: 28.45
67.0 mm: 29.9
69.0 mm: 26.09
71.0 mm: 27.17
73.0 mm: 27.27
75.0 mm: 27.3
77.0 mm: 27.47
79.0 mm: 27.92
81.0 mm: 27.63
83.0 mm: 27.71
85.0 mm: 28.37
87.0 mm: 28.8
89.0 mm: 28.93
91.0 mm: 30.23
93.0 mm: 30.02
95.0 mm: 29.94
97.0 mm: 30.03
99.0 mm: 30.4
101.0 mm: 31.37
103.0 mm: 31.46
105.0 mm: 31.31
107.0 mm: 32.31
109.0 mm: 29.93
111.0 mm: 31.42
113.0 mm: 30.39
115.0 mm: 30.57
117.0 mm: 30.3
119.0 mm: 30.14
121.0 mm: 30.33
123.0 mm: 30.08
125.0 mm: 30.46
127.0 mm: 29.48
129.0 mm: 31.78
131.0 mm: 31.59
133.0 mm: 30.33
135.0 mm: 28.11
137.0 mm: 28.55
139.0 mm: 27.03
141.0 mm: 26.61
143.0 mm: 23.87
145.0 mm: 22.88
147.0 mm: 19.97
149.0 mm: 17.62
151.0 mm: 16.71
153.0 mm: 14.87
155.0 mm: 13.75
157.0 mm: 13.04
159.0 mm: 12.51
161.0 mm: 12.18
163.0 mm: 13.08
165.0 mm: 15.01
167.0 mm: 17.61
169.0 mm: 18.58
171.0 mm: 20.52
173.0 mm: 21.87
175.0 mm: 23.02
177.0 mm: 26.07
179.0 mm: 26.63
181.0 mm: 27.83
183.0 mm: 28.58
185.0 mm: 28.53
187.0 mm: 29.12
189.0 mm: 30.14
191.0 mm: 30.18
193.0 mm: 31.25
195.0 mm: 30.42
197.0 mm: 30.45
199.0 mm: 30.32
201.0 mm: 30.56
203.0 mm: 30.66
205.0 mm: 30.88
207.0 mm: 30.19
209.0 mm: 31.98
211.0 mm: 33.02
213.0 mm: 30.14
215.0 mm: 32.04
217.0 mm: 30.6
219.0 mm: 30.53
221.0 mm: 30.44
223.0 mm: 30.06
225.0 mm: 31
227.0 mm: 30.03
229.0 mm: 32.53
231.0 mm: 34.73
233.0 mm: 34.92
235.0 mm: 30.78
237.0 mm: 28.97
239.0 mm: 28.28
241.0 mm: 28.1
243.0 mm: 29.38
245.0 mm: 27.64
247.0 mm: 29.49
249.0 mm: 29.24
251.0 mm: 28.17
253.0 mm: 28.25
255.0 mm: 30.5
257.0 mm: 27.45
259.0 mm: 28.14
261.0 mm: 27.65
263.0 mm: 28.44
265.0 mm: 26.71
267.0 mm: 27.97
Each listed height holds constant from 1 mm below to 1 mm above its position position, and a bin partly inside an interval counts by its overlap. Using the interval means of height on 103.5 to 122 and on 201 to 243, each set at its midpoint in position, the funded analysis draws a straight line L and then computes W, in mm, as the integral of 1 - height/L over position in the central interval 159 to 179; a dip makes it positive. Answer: 7.8 mm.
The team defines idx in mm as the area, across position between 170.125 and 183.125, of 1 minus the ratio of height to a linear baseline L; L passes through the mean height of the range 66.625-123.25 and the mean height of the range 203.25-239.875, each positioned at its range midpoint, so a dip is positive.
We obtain 2.5 mm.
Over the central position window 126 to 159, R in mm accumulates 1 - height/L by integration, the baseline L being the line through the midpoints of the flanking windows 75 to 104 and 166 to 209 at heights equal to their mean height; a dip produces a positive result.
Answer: 6.0 mm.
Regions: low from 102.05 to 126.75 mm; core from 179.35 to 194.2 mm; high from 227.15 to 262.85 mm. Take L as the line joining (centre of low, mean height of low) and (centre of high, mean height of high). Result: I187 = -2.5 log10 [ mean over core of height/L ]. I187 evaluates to 0.03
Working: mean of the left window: 30.7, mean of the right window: 29.6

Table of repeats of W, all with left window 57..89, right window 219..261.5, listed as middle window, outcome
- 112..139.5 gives -1.23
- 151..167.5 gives 8.51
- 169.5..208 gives 1.56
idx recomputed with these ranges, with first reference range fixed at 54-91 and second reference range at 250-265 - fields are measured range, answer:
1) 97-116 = -1.77 mm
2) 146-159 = 5.78 mm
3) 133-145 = 0.64 mm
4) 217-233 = -1.83 mm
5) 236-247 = -0.12 mm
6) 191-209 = -1.50 mm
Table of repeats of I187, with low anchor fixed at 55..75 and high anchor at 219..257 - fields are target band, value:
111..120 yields -0.06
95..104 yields -0.07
